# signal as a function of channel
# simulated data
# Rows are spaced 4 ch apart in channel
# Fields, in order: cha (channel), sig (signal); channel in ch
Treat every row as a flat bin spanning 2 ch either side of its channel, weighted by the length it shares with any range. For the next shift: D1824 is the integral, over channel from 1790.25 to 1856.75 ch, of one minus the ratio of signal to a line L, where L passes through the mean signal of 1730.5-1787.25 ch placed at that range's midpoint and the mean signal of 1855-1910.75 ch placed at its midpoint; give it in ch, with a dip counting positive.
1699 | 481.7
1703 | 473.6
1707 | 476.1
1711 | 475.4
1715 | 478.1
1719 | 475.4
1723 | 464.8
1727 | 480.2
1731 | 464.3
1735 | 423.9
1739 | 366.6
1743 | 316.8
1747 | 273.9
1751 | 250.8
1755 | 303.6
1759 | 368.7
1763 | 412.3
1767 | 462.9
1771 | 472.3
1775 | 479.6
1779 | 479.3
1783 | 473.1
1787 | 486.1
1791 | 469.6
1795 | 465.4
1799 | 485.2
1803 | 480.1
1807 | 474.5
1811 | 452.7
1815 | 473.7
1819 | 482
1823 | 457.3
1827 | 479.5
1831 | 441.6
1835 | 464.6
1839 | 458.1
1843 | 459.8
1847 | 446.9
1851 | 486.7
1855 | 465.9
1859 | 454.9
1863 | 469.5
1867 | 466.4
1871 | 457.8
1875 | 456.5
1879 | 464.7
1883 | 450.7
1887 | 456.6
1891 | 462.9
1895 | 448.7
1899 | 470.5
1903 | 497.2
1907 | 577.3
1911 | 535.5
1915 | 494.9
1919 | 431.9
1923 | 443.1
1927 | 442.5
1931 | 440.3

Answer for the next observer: -4.6 ch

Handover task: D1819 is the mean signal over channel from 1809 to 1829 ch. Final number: 469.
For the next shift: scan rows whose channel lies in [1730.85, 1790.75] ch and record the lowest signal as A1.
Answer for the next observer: 250.8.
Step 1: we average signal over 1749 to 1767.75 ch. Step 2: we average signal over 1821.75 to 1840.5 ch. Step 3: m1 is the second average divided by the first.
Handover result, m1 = 1.3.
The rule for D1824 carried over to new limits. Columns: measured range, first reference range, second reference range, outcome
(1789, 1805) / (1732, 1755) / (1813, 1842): -2.3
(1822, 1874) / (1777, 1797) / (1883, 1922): 1.8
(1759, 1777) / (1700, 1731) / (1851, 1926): 1.0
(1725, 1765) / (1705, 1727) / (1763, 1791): 9.0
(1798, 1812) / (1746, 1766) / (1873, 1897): -3.5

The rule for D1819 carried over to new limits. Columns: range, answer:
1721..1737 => 458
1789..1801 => 473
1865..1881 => 461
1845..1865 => 465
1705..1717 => 477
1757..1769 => 415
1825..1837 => 462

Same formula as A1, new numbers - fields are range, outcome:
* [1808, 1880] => 441.6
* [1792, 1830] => 452.7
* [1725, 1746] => 316.8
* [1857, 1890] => 450.7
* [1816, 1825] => 457.3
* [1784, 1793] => 469.6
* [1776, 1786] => 473.1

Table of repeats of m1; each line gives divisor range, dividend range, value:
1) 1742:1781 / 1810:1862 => 1.21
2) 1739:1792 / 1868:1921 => 1.19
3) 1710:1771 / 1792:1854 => 1.16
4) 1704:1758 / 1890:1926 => 1.20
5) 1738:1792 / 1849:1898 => 1.15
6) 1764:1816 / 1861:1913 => 1.01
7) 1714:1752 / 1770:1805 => 1.19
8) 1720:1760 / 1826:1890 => 1.23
